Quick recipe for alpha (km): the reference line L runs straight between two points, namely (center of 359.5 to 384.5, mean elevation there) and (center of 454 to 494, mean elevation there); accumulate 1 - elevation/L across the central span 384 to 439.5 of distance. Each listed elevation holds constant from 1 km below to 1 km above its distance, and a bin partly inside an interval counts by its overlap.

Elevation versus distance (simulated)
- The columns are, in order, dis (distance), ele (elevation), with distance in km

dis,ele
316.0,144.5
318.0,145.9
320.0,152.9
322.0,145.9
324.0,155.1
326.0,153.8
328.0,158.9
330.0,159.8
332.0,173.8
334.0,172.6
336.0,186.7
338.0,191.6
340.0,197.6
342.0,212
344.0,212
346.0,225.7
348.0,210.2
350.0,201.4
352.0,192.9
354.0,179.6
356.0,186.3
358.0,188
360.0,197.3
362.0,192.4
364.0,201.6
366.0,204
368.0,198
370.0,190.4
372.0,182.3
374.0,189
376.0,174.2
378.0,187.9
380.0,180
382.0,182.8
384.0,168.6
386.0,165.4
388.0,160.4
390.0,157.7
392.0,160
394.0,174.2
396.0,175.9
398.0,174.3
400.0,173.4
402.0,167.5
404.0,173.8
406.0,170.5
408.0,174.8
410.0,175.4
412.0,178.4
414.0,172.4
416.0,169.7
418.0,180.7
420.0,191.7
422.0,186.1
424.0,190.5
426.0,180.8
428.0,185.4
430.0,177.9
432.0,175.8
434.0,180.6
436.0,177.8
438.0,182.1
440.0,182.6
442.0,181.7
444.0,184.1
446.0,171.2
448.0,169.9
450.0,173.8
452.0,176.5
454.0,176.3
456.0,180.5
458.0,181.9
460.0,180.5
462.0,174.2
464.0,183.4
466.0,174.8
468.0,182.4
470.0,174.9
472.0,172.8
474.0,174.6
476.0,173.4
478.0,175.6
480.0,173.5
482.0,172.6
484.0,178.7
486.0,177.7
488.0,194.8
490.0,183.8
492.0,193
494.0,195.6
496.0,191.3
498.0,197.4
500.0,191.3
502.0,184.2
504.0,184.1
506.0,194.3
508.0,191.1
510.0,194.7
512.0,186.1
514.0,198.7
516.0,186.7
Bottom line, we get 2.9 km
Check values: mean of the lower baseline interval 189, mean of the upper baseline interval 179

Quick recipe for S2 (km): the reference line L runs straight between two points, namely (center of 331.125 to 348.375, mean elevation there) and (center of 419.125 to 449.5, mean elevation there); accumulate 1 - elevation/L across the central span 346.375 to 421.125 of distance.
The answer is 3.4 km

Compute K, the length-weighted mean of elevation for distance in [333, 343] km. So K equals 192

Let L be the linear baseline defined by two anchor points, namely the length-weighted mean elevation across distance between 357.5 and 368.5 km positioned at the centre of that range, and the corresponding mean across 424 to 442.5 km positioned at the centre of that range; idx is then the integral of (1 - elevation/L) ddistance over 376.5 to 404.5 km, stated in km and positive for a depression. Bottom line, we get 2.8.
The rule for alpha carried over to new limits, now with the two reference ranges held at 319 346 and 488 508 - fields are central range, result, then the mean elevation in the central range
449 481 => 1.9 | 177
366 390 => 0.1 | 180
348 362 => -1.1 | 192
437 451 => 0.6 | 178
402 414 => 0.6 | 174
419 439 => 0.2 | 183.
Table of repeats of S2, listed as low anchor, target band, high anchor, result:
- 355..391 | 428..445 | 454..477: -0.1 km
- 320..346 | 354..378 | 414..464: -1.7 km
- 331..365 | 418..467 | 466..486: 0.2 km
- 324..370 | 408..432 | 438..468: 0.2 km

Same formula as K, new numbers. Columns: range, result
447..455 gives 174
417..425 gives 187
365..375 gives 193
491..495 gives 194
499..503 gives 188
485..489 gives 186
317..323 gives 148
